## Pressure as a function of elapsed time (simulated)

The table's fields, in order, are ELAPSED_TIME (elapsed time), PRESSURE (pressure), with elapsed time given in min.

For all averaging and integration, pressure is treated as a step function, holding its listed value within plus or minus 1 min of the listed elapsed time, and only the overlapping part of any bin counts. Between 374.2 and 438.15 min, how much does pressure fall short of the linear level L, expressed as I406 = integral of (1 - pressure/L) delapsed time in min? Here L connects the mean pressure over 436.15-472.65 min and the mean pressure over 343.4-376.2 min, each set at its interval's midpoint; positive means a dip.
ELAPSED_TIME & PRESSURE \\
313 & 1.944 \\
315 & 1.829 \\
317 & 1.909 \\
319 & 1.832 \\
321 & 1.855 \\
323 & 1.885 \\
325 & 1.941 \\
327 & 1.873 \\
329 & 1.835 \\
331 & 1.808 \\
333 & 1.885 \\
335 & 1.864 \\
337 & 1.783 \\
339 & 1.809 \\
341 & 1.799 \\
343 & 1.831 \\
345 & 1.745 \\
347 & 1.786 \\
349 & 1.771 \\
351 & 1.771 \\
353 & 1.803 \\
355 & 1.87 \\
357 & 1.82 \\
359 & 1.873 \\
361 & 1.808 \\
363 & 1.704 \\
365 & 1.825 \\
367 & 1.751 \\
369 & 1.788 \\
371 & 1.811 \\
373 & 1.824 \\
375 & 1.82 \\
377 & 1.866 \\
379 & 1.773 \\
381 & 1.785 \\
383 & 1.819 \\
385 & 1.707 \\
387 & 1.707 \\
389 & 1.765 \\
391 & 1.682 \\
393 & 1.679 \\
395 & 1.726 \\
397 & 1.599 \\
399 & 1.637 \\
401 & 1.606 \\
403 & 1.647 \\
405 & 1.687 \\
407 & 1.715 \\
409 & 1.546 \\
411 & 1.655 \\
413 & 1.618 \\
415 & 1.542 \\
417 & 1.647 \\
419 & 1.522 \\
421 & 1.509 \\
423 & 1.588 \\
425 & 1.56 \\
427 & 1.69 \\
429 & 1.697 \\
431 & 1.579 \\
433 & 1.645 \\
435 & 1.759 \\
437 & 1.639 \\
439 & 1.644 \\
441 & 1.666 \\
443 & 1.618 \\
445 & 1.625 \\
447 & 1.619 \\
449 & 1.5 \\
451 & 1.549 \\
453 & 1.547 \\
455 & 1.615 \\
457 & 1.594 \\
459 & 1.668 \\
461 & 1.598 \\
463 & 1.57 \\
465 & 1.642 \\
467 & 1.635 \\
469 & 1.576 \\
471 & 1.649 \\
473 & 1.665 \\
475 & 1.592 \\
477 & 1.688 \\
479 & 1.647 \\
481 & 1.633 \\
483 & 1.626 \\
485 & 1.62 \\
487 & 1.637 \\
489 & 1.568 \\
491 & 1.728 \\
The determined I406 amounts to 1.4 min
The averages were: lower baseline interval 1.8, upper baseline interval 1.61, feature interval 1.67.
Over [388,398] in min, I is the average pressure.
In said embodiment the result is 1.69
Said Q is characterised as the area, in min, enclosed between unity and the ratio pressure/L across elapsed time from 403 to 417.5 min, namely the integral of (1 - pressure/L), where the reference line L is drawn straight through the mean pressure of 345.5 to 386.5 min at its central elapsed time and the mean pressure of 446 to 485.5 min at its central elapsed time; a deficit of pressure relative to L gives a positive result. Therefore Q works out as 0.71 min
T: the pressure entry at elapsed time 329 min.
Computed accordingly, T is 1.835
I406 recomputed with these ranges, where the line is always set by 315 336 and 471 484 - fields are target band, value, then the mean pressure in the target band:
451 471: 0.7 min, 1.6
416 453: 2.0 min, 1.61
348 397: 0.5 min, 1.78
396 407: 0.7 min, 1.64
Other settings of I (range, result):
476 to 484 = 1.65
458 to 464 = 1.61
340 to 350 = 1.79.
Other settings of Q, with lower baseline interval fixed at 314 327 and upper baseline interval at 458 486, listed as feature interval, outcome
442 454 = 0.7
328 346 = 0.3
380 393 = 0.2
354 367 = 0.0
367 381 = -0.1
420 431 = 0.6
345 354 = 0.2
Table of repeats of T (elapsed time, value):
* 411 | 1.655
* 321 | 1.855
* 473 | 1.665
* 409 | 1.546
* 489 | 1.568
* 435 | 1.759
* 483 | 1.626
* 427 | 1.69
